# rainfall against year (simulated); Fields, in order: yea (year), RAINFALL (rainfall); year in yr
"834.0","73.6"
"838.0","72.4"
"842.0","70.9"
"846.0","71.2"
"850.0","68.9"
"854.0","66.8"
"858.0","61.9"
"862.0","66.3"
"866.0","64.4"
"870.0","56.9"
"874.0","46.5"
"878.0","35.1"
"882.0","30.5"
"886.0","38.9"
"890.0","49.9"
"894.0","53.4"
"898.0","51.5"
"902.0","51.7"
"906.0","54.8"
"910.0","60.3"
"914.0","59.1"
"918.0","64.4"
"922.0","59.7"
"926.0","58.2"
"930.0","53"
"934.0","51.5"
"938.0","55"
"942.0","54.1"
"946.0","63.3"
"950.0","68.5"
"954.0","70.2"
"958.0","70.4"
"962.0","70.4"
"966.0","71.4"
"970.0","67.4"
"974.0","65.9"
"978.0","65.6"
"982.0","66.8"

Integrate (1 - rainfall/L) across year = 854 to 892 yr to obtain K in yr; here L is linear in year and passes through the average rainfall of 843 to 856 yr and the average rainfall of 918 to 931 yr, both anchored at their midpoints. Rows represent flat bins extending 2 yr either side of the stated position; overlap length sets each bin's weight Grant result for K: 8.7 yr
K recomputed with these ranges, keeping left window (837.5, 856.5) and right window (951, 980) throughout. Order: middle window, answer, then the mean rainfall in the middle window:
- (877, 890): 6.0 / 37.1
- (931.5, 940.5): 2.0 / 53.3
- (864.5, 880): 4.3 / 50.3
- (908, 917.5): 1.2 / 60.4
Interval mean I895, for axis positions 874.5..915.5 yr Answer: 48.3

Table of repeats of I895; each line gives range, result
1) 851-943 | 54.2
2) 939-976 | 66.5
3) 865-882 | 47.5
